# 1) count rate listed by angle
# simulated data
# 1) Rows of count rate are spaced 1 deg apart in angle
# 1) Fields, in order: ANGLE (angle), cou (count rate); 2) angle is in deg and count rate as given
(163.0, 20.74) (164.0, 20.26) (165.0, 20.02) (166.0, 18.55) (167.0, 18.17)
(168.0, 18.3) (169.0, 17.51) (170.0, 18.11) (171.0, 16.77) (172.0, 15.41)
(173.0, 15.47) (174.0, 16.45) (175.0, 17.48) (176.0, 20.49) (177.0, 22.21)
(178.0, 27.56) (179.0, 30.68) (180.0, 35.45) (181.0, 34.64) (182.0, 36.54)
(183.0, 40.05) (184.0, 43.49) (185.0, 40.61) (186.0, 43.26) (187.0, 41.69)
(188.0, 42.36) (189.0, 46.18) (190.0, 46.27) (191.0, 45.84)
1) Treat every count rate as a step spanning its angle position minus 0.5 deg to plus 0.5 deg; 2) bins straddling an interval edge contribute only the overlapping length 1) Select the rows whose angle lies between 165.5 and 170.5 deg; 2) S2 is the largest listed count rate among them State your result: 18.55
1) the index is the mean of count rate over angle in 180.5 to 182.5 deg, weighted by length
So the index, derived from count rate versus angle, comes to 35.6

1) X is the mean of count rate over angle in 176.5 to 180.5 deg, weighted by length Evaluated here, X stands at 29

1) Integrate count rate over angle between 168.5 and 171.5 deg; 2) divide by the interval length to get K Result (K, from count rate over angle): 17.5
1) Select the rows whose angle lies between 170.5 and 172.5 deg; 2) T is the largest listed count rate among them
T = 16.77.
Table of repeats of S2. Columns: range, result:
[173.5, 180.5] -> 35.45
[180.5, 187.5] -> 43.49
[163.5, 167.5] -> 20.26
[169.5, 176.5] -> 20.49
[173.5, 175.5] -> 17.48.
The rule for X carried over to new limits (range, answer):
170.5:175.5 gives 16.3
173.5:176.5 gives 18.1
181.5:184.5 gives 40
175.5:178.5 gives 23.4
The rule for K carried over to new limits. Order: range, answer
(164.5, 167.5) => 18.9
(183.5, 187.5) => 42.3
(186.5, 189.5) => 43.4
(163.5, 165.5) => 20.1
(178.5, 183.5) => 35.5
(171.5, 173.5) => 15.4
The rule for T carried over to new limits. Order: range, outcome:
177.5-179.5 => 30.68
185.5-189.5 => 46.18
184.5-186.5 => 43.26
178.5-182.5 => 36.54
